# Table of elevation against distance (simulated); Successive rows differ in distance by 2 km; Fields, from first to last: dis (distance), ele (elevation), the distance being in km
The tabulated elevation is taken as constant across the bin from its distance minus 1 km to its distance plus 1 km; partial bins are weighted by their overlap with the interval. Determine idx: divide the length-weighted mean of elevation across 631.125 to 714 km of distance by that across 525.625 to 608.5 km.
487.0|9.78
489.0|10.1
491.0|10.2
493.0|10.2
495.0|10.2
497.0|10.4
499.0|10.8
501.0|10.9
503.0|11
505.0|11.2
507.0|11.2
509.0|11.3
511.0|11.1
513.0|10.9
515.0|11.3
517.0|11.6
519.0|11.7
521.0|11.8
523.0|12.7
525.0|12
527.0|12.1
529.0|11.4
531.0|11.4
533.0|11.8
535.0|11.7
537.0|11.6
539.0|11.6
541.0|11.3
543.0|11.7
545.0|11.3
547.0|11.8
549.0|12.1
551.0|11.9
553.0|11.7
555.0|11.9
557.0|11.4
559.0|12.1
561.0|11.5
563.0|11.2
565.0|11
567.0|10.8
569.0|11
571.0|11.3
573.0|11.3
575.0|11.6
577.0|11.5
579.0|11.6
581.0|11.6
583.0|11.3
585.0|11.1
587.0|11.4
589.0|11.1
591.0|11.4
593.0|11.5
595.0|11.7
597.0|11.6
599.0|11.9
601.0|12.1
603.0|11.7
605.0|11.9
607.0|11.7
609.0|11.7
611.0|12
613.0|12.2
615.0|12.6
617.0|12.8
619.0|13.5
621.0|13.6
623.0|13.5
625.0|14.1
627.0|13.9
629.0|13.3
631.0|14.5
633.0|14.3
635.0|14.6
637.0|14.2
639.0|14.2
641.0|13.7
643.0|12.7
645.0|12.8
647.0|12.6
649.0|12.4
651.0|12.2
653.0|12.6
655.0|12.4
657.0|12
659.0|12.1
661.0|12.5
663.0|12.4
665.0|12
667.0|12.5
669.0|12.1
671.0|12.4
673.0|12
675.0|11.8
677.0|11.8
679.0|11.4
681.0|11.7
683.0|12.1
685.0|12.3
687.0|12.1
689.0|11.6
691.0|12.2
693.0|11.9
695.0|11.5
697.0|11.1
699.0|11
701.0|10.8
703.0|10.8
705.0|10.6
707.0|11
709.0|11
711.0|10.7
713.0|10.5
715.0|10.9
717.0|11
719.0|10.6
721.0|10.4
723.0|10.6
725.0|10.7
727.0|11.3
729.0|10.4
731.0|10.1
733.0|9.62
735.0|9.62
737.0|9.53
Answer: 1.05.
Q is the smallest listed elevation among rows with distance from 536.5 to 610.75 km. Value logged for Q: 10.8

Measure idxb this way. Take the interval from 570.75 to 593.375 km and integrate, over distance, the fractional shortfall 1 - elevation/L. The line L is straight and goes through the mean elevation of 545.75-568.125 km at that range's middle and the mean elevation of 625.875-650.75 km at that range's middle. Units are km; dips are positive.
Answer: 1.5 km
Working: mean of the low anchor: 11.6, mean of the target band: 11.4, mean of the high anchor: 13.6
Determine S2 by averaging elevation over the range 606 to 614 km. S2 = 11.9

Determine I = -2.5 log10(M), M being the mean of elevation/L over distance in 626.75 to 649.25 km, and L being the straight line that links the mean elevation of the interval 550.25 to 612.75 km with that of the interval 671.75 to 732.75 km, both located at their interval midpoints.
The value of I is -0.20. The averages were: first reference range 11.5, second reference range 11.2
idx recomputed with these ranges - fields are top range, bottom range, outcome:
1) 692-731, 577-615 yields 0.93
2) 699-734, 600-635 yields 0.82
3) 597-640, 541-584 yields 1.13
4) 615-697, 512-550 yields 1.09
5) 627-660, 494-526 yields 1.17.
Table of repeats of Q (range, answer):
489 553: 10.1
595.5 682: 11.4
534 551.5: 11.3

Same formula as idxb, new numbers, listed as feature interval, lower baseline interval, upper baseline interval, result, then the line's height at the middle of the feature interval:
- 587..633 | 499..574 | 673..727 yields -4.5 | 11.4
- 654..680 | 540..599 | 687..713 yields -1.9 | 11.3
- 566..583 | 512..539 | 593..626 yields 1.1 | 12.1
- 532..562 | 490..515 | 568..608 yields -1.4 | 11.2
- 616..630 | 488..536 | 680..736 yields -3.1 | 11.1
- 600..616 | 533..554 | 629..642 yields 1.7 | 13.4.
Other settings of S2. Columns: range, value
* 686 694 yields 11.9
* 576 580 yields 11.6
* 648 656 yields 12.4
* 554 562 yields 11.7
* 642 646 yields 12.8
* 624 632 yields 14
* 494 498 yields 10.3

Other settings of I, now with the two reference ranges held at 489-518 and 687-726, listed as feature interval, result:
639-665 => -0.148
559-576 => -0.035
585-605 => -0.064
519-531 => -0.101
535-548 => -0.066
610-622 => -0.168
